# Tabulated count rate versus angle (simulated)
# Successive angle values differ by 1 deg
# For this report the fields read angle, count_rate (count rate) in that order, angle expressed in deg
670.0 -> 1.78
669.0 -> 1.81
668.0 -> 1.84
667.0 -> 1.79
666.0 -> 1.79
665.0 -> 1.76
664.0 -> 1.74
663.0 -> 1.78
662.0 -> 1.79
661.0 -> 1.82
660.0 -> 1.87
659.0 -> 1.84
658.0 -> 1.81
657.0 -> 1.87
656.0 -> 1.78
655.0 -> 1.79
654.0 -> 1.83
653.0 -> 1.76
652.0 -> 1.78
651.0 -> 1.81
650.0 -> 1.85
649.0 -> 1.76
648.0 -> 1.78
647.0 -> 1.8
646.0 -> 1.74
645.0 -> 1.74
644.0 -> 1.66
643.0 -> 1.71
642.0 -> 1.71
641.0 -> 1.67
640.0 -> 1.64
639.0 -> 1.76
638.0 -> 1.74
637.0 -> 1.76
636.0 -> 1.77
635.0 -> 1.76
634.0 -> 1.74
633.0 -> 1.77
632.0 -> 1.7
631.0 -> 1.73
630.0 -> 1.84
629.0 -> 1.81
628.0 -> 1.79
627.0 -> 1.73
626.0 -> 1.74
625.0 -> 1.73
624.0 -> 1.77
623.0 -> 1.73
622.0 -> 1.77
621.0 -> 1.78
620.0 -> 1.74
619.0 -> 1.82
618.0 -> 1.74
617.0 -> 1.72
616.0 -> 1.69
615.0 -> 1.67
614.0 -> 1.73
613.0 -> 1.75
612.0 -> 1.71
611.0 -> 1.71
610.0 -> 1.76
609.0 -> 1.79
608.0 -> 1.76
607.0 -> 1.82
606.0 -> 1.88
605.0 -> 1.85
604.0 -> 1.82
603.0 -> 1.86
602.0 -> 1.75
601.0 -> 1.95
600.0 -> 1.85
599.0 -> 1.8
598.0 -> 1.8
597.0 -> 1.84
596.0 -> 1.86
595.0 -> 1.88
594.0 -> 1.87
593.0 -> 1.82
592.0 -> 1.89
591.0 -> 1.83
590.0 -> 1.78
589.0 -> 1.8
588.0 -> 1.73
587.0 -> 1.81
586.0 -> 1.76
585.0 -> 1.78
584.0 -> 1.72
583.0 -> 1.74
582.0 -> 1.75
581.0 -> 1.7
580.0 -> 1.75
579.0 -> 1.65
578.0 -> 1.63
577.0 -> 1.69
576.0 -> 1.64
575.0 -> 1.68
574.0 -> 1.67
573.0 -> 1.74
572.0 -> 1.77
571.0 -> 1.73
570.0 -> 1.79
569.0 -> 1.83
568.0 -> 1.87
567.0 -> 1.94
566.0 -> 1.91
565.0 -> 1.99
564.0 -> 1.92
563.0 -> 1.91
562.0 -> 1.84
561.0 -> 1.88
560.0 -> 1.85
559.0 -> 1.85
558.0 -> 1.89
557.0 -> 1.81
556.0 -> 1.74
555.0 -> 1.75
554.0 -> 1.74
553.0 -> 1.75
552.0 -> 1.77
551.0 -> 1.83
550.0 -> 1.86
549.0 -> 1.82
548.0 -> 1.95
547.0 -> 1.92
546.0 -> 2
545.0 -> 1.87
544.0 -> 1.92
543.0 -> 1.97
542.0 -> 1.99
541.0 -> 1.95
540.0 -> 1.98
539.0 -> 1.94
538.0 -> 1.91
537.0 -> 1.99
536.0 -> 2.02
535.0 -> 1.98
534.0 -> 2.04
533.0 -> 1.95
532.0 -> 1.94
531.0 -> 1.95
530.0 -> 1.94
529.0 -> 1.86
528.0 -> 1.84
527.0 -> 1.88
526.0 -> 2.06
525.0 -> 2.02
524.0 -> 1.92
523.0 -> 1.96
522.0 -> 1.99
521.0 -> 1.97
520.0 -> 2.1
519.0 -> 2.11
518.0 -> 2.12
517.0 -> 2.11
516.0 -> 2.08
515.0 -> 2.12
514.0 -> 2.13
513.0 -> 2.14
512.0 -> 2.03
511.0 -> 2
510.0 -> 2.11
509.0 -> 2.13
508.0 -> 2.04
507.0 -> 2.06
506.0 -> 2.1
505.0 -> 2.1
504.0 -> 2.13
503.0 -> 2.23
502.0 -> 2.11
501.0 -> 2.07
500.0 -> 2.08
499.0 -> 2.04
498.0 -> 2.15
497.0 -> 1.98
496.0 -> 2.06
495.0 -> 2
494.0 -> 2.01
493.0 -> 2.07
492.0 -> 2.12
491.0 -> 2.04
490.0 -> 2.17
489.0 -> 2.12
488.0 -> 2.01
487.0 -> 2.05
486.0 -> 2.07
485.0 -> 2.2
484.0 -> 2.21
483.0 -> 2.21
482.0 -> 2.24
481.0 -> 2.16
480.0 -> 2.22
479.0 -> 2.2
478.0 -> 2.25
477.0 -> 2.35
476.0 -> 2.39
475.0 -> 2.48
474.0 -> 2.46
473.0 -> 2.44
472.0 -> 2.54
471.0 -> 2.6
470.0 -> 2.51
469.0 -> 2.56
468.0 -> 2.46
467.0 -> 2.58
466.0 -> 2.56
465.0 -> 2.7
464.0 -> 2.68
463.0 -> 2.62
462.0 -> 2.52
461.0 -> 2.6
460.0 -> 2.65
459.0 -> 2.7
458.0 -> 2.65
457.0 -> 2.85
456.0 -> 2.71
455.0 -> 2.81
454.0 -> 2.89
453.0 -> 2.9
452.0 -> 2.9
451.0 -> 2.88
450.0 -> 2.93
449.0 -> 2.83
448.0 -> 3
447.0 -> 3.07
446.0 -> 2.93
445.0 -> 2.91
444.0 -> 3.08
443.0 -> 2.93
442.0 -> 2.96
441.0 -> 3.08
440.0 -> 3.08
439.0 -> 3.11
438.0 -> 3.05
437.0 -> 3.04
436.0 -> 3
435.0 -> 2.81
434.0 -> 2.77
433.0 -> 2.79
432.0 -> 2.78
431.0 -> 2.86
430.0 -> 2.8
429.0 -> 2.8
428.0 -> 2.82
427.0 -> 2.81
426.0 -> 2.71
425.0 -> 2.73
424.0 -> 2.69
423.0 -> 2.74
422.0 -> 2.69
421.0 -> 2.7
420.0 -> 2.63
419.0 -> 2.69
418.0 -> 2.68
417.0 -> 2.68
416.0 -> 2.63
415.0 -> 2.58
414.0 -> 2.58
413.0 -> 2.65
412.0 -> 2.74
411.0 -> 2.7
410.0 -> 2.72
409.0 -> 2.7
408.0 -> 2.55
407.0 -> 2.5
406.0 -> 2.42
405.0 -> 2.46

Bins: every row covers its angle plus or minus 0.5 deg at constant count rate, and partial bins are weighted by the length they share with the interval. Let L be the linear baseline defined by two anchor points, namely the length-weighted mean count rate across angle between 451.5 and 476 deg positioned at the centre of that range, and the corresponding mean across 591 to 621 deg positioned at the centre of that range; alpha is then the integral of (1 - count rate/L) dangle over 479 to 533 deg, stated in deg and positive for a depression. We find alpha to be 7.21 deg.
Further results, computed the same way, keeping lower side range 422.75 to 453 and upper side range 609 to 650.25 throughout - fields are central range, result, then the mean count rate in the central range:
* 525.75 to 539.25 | 2.20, 1.95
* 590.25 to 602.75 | 0.64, 1.84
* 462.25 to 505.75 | 6.01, 2.26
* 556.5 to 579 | 3.30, 1.81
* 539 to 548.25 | 1.28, 1.95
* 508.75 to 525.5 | 2.50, 2.06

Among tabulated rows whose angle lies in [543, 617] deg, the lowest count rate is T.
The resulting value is 1.63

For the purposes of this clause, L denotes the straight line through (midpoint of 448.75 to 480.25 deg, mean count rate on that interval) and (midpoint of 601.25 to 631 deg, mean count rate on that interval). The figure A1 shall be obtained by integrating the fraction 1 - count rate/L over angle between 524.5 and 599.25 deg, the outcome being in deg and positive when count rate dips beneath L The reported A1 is 7.9 deg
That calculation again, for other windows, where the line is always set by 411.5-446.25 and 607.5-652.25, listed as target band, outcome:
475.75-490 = 1.9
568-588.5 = 2.9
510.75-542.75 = 4.1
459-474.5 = 0.3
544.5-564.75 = 2.8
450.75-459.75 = -0.4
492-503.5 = 1.8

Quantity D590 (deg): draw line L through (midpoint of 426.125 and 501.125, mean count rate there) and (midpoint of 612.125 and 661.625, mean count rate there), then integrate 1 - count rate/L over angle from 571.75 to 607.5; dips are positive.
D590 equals 3.52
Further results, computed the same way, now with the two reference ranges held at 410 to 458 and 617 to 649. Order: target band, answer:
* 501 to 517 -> 2.1 deg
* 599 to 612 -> 0.6 deg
